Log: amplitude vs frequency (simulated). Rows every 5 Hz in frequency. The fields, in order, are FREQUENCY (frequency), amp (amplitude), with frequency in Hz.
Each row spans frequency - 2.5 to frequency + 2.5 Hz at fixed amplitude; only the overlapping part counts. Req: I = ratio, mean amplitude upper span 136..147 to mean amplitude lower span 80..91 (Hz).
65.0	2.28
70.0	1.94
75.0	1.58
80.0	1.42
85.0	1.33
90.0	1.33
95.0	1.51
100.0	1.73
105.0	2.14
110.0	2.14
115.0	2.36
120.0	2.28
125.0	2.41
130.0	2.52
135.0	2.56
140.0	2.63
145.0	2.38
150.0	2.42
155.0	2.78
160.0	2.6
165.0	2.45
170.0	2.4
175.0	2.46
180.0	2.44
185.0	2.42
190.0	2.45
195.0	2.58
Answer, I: 1.9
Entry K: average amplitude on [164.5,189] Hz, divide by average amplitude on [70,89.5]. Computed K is 1.63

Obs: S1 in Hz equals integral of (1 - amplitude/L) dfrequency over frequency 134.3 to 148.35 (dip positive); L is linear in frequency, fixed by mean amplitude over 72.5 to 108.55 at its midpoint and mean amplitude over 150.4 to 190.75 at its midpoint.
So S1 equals -2.3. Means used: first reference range 1.59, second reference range 2.5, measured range 2.51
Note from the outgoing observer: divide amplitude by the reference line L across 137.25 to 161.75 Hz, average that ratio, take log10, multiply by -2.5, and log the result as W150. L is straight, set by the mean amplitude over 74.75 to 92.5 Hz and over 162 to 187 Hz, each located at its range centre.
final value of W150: -0.190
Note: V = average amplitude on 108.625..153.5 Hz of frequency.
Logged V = 2.43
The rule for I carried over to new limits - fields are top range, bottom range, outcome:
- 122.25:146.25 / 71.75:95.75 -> 1.73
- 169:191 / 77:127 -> 1.31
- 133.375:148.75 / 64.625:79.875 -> 1.39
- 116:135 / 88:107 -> 1.45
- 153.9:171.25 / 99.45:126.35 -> 1.16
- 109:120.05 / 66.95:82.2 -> 1.36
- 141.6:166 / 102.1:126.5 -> 1.13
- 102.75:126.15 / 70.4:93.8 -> 1.54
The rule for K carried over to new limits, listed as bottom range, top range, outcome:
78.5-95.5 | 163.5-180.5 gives 1.76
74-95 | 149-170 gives 1.81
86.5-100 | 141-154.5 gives 1.69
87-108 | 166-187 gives 1.45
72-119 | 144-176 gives 1.43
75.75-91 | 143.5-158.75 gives 1.83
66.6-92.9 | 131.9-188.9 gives 1.62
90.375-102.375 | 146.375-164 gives 1.64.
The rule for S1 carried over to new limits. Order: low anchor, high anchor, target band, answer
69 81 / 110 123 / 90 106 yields 2.5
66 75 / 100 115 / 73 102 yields 7.5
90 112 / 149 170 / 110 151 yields -4.7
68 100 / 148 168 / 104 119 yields -2.5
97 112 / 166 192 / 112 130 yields -2.5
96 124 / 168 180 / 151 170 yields -1.6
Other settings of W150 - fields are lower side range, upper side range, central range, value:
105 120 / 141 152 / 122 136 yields -0.07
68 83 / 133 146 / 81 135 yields 0.07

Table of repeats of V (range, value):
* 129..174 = 2.52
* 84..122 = 1.87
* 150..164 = 2.62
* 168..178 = 2.43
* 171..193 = 2.44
